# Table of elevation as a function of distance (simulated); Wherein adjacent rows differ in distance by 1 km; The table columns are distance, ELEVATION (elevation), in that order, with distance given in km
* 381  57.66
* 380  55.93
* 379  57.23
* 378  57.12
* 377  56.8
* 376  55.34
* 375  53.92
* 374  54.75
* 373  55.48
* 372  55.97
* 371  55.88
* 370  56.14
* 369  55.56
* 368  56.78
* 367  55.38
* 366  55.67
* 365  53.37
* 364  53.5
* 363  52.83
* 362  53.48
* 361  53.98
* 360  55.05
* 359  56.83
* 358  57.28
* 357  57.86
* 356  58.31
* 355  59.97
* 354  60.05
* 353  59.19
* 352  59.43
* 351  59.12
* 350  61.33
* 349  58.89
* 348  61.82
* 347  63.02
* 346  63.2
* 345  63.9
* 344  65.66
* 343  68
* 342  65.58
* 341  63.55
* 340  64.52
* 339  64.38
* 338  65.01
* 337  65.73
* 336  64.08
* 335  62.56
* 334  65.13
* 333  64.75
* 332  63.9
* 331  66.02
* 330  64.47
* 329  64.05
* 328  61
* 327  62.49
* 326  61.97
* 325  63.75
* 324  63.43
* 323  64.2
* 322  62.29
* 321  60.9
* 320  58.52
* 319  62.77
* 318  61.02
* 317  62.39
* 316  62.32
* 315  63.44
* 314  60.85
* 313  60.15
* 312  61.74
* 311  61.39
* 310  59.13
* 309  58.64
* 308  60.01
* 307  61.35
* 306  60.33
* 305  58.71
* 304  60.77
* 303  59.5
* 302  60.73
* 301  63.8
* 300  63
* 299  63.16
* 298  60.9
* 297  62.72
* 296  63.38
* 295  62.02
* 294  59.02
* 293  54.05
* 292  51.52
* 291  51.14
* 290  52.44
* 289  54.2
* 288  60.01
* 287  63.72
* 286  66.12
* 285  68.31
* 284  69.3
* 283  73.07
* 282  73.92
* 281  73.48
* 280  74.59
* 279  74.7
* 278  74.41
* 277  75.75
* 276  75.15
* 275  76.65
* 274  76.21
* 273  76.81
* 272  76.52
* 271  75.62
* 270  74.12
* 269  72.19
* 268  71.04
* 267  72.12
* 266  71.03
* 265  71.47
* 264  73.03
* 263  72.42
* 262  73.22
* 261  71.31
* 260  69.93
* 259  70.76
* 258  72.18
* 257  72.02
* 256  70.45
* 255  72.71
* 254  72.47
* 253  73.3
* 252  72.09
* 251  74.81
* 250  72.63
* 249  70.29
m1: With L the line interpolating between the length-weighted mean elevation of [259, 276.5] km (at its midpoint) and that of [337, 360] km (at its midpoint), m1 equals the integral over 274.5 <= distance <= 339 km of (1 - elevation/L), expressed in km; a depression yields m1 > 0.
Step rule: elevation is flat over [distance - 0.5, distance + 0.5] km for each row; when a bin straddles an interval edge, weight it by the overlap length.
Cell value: 4.02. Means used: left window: 73.4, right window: 61.6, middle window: 63.4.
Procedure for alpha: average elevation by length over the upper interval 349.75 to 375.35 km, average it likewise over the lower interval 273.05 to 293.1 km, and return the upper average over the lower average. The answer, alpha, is 0.8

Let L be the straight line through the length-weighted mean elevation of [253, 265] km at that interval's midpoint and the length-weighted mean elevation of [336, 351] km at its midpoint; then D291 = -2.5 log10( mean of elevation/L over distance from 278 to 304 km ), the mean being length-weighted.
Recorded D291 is 0.09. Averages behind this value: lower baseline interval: 71.9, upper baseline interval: 63.7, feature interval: 63.3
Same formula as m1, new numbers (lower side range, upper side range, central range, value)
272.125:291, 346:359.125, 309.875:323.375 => 0.7 km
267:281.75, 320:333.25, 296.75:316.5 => 1.9 km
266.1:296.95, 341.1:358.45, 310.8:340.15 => 0.3 km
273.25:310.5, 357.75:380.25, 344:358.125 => -0.7 km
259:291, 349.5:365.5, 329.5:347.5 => -1.3 km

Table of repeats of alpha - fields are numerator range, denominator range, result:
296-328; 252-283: 0.84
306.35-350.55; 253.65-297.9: 0.91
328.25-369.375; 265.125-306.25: 0.91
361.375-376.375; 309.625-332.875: 0.88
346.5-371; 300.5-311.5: 0.95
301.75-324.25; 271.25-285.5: 0.82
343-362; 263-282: 0.81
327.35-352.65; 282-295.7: 1.04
